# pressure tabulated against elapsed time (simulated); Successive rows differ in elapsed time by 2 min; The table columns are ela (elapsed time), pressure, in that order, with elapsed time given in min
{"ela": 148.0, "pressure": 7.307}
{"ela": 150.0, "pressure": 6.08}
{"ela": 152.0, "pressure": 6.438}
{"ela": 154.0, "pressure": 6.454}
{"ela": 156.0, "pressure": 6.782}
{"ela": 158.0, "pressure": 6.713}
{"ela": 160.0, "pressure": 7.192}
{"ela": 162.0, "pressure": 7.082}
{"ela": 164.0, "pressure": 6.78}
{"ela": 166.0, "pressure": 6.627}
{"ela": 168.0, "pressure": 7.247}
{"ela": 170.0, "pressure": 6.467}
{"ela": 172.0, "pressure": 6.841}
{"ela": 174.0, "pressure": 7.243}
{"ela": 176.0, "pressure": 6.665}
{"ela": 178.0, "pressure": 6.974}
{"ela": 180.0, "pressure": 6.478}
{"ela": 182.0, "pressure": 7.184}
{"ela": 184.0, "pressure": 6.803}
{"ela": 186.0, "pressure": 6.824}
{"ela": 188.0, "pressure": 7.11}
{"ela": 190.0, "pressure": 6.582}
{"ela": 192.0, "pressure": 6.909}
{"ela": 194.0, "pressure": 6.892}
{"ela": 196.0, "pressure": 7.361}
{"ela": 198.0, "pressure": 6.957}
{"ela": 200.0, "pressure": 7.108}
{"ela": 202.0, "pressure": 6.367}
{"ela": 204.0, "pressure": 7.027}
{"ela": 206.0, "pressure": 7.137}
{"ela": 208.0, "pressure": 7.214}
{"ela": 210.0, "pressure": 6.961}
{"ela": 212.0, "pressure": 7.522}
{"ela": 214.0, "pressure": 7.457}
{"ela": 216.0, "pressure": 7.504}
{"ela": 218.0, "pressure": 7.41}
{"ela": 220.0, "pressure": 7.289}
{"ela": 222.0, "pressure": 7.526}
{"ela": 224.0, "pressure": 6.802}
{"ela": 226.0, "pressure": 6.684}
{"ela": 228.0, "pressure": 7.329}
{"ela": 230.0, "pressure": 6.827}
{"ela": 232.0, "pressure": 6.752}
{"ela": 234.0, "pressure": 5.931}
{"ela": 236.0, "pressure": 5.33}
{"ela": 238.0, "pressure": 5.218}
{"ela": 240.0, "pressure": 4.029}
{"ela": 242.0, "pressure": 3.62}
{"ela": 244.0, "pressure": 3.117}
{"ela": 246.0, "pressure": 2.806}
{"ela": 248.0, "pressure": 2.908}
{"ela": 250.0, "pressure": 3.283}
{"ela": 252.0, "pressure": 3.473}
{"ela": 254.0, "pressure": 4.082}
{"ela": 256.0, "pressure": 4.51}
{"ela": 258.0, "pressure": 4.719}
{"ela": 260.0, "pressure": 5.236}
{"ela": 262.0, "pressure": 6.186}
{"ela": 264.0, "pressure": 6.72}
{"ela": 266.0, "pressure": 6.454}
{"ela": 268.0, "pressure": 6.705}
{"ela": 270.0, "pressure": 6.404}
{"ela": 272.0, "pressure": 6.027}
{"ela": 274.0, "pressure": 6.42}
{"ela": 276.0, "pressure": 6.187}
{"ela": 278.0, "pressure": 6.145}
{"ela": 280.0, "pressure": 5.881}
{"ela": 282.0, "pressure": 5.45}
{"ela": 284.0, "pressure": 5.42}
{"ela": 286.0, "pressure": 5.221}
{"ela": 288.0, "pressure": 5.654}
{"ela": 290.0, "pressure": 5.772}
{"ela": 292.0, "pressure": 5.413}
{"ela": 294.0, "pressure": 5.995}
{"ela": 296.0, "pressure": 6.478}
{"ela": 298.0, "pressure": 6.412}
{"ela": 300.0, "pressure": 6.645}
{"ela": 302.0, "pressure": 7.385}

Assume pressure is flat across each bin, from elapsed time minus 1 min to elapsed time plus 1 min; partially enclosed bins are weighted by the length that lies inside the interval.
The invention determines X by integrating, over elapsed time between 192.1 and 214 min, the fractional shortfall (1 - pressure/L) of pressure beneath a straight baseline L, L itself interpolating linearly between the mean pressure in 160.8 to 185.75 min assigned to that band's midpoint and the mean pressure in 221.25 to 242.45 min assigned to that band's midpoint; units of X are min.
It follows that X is -2.1 min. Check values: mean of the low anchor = 6.87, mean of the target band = 7.07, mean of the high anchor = 6.05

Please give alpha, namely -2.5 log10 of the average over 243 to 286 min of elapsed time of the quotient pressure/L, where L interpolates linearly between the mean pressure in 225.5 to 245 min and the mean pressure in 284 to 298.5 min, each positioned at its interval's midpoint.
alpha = 0.10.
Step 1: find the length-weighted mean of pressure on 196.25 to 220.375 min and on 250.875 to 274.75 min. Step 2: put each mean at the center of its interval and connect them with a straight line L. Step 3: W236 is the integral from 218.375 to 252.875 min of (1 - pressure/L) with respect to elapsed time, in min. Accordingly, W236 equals 6.2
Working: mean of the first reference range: 7.17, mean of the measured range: 5.28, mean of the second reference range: 5.56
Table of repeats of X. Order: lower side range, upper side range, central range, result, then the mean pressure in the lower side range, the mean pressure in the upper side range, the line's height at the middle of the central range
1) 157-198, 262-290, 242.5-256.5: 6.36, 6.9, 6.05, 6.28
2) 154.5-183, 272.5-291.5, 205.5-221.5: -2.19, 6.87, 5.79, 6.44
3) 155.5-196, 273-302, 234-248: 5.04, 6.88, 5.99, 6.36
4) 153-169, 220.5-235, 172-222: -1.40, 6.86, 6.85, 6.86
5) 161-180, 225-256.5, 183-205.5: -2.83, 6.86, 4.75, 6.15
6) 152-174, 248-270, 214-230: -4.03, 6.82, 5.09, 5.76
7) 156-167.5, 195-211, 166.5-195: 0.32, 6.89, 7.02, 6.95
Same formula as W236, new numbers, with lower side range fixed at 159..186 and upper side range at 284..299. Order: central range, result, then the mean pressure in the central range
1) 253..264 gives 1.8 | 5.11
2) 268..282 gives -0.5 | 6.16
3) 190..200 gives -0.5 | 6.99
